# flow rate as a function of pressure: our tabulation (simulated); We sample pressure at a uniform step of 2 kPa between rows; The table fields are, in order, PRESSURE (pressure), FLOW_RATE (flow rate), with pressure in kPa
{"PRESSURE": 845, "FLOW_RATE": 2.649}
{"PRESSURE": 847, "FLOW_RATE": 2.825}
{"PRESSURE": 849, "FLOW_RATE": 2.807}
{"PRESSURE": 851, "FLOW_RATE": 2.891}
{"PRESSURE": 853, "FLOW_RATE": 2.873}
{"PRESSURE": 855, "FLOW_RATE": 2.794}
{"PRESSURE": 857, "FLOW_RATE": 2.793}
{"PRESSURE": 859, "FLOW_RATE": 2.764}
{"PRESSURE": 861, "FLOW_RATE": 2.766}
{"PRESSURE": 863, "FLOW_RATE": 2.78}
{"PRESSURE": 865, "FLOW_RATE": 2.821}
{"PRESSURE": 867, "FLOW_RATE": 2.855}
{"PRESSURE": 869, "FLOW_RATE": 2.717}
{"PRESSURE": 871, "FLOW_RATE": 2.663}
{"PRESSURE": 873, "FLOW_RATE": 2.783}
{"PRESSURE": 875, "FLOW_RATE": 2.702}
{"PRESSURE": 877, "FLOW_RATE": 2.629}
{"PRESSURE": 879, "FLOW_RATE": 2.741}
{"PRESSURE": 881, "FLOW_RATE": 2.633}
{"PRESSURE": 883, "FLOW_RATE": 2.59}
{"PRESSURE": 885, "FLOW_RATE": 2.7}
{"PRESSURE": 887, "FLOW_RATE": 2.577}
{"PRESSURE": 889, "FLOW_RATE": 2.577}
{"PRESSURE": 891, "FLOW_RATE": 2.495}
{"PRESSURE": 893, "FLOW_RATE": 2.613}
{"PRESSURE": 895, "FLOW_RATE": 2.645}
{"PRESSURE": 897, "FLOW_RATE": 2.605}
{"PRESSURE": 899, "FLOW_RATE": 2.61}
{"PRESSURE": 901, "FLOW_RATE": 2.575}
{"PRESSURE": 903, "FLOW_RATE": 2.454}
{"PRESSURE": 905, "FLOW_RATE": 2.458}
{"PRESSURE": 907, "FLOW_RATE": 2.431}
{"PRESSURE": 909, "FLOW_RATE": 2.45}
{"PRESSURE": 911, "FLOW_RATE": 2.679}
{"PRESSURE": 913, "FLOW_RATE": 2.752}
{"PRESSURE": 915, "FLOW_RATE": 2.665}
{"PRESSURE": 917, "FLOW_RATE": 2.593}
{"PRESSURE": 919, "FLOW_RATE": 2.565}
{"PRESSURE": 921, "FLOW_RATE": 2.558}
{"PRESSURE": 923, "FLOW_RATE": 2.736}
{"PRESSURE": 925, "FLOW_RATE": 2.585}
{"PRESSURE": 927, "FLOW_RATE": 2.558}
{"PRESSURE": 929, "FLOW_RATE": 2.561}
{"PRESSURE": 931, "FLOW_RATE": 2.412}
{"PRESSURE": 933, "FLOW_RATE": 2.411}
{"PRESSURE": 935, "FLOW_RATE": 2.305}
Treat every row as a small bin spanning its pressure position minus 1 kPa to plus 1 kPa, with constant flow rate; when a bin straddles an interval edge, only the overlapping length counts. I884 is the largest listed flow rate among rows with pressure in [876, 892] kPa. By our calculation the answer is 2.741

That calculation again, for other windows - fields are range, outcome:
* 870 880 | 2.783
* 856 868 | 2.855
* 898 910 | 2.61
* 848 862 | 2.891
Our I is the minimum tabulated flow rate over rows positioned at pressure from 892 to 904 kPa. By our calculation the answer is 2.454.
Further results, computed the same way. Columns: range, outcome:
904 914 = 2.431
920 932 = 2.412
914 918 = 2.593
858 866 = 2.764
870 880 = 2.629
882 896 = 2.495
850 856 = 2.794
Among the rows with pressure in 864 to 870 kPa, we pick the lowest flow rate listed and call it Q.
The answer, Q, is 2.717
